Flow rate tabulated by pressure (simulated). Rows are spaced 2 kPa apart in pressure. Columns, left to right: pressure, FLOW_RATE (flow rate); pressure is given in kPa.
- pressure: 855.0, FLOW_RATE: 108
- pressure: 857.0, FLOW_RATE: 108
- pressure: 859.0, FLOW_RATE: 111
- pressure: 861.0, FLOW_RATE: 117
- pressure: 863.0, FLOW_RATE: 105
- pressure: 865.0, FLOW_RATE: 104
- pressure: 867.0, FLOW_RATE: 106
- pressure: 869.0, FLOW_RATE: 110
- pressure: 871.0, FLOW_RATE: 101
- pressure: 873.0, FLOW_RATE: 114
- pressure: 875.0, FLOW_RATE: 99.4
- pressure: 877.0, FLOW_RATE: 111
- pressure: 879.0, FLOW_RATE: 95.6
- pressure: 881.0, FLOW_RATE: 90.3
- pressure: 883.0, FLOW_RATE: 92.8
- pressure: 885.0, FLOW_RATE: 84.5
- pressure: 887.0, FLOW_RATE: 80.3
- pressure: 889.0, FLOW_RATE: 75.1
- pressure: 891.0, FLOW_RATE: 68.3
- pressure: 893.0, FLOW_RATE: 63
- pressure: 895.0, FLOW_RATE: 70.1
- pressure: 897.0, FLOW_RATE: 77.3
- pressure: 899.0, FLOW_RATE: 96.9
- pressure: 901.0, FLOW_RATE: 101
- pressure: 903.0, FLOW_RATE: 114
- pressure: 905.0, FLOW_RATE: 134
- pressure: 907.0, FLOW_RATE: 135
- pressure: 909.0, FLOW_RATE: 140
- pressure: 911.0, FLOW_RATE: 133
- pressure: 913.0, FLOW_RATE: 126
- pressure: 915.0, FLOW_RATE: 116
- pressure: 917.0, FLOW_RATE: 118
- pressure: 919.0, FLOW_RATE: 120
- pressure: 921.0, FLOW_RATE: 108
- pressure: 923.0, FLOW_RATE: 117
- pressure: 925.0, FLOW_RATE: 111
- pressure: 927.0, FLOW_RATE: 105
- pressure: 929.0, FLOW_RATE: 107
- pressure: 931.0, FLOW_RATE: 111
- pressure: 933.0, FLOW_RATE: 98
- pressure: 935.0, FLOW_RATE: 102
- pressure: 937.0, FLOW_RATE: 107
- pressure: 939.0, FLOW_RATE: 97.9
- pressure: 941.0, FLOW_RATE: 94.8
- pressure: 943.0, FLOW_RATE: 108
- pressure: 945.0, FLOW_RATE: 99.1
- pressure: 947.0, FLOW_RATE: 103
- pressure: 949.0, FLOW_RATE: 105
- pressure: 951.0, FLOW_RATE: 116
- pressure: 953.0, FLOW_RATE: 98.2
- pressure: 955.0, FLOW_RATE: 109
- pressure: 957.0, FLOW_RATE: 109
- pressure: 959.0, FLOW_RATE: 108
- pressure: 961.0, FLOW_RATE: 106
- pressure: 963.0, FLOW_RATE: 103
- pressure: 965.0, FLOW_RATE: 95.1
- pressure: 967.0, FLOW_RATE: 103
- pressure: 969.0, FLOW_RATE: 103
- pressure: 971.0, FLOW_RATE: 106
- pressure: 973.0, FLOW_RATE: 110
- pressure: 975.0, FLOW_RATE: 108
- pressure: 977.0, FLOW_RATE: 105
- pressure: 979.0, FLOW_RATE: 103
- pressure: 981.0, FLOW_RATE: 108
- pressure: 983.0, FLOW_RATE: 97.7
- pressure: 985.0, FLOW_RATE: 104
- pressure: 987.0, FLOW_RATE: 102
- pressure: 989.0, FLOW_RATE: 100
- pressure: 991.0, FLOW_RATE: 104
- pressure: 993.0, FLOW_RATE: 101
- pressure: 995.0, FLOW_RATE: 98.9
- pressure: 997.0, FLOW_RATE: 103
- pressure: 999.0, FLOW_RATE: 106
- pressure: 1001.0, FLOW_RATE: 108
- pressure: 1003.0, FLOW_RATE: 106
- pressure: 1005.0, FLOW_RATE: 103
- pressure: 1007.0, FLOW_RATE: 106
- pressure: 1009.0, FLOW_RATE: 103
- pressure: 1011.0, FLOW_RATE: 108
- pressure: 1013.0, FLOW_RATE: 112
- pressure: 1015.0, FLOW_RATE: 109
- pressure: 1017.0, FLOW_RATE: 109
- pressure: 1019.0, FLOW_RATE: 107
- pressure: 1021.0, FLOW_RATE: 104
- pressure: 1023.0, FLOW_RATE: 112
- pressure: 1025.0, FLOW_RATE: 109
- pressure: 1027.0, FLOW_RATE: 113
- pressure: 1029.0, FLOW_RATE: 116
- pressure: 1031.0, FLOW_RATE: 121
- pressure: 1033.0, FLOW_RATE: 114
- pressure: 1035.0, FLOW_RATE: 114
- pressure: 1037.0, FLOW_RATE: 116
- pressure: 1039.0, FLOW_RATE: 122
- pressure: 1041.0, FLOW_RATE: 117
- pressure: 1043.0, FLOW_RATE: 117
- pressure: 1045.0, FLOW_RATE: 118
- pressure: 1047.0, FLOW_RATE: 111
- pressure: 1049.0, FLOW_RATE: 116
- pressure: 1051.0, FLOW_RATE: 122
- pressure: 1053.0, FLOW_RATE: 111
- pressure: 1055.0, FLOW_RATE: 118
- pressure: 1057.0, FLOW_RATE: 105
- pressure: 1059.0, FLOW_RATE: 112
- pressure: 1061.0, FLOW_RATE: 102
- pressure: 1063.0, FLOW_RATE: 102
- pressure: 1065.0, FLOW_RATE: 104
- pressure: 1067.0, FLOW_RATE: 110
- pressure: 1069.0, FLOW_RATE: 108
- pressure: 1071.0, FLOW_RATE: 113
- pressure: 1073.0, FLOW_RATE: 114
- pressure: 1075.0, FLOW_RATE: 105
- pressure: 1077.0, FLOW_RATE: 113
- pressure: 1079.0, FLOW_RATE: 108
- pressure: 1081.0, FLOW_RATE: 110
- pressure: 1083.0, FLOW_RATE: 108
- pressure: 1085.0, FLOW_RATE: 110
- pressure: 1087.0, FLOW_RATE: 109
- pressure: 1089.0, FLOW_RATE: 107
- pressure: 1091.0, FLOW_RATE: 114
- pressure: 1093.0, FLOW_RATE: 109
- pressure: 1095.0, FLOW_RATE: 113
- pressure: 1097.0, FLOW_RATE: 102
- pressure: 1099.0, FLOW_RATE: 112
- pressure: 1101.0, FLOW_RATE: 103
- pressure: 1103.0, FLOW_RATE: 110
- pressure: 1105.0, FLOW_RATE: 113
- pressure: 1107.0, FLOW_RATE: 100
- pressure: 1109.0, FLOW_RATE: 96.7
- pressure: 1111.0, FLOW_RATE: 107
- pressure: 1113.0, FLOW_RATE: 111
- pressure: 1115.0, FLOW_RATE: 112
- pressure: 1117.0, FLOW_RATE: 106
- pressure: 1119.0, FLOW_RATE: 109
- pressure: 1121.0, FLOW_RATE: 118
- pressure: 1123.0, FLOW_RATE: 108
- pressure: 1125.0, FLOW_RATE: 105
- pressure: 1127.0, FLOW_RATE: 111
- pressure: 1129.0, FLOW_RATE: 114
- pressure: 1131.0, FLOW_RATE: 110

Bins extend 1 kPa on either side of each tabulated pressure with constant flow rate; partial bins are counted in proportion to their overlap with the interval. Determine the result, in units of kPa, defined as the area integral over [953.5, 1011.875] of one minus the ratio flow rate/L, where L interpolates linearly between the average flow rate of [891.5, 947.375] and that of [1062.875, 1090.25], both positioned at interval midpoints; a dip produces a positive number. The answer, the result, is 2.0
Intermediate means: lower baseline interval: 107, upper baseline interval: 109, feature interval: 104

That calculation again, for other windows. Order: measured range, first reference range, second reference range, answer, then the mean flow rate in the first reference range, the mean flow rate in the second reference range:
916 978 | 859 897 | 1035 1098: -3.8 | 93.8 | 111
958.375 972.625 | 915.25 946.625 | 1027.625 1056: 0.8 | 107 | 117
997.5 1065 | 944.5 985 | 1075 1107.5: -2.6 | 105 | 109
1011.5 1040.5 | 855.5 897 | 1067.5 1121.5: -2.3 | 95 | 109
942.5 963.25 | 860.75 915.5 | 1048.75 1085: -0.2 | 102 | 110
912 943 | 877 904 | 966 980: -4.8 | 86.3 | 105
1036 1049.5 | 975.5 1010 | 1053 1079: -1.2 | 104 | 109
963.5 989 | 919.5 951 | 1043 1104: 0.8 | 106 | 110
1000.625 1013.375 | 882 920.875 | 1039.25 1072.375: 0.3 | 103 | 112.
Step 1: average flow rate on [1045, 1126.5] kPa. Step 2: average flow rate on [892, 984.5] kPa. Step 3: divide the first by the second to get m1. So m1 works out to 1.0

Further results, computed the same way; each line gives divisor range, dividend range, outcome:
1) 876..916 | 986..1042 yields 1.08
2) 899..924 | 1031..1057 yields 0.96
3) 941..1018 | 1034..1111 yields 1.05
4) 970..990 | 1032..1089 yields 1.07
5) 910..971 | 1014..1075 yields 1.04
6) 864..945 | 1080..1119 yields 1.04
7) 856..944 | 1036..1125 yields 1.06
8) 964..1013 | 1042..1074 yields 1.07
